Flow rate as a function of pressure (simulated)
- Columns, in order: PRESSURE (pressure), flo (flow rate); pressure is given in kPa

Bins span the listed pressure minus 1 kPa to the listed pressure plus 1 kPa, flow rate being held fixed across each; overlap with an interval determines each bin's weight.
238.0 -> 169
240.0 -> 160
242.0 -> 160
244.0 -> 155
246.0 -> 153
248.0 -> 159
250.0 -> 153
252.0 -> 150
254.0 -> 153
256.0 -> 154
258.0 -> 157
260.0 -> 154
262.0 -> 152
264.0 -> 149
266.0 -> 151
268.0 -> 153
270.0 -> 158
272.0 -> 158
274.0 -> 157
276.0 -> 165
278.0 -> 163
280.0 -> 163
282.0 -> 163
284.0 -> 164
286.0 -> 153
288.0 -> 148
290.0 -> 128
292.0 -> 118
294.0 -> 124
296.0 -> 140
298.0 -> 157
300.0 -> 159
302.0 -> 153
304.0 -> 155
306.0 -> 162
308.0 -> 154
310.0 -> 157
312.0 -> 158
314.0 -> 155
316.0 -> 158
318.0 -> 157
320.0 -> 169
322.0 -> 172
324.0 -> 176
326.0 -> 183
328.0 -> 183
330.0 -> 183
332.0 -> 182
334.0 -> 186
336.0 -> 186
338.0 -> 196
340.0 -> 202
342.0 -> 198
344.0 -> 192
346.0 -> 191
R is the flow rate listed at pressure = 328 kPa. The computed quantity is 183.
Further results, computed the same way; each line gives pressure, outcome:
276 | 165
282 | 163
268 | 153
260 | 154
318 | 157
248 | 159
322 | 172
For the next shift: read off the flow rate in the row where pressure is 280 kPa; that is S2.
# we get 163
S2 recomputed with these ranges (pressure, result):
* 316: 158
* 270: 158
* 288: 148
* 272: 158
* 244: 155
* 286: 153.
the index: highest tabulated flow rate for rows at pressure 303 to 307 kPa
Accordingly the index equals 162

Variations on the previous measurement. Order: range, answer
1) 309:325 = 176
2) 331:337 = 186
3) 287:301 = 159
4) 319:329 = 183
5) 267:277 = 165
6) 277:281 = 163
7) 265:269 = 153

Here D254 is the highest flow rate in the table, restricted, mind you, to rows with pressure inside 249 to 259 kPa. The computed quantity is 157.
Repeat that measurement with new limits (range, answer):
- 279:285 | 164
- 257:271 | 158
